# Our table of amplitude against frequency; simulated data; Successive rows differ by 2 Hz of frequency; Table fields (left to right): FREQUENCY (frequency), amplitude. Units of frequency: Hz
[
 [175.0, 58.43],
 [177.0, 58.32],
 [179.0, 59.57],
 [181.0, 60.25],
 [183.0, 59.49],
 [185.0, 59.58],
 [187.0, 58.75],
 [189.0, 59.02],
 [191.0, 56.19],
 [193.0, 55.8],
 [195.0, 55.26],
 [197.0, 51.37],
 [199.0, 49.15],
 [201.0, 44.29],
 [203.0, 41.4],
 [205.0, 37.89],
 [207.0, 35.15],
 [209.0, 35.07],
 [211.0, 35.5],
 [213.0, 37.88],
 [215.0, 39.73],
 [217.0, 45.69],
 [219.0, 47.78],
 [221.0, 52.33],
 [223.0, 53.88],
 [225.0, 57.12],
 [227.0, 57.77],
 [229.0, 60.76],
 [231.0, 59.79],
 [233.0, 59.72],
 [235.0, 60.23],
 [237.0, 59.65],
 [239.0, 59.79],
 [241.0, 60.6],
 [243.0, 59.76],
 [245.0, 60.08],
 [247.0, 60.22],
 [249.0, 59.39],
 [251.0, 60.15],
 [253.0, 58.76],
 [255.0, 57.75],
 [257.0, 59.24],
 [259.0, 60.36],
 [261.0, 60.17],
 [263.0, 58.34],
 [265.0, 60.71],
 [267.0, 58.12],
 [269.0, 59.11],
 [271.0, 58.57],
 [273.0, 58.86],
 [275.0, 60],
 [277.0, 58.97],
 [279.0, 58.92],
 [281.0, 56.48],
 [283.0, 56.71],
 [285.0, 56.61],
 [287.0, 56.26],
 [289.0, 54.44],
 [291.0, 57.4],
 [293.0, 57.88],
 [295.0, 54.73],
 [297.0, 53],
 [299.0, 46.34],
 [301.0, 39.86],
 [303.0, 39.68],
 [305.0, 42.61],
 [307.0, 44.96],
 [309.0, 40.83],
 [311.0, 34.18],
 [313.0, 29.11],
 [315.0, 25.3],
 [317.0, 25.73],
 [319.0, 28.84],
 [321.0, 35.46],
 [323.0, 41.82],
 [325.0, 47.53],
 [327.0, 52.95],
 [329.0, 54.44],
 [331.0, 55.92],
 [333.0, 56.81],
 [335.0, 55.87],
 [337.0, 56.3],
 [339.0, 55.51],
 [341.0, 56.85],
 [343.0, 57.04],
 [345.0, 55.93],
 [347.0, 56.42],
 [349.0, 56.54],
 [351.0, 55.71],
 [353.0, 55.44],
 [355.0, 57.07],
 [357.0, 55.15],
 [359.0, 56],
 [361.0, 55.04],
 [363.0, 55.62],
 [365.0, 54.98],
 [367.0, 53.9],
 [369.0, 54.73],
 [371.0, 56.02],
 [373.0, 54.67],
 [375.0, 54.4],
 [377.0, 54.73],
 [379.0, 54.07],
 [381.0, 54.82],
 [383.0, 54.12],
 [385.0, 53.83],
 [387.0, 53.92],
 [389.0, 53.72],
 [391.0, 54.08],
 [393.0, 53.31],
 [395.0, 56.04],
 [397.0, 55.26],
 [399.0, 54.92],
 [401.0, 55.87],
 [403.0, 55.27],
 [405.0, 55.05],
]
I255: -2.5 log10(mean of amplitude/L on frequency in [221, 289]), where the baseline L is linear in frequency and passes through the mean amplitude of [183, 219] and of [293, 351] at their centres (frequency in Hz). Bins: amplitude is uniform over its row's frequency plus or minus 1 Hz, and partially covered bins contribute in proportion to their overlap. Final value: -0.240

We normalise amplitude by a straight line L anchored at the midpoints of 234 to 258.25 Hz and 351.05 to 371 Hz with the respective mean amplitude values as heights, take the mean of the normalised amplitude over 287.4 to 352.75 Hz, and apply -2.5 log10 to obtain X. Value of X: 0.187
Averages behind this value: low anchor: 59.6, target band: 47.9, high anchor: 55.4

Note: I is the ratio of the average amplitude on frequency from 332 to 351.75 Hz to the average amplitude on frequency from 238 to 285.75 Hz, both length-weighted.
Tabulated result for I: 1.0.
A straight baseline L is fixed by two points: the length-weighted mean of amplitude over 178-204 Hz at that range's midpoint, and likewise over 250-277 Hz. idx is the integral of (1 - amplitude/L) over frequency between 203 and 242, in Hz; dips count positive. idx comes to 4.6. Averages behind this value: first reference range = 54.6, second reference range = 59.2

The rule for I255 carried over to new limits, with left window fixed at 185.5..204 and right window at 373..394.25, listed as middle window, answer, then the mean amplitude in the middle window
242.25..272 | -0.12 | 59.4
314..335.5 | 0.23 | 43.4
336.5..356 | -0.05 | 56.3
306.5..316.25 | 0.49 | 34.1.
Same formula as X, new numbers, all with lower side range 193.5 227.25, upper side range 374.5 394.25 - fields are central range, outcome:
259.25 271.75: -0.22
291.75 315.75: 0.17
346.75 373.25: -0.05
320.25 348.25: -0.03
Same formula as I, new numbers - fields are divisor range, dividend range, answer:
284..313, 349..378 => 1.16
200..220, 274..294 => 1.43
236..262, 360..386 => 0.92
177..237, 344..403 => 1.07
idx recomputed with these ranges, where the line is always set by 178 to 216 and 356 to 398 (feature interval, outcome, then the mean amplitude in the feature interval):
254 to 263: -1.5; 59.3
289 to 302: 0.1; 51.8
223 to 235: -2.1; 58.7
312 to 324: 5.0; 31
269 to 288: -2.4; 58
